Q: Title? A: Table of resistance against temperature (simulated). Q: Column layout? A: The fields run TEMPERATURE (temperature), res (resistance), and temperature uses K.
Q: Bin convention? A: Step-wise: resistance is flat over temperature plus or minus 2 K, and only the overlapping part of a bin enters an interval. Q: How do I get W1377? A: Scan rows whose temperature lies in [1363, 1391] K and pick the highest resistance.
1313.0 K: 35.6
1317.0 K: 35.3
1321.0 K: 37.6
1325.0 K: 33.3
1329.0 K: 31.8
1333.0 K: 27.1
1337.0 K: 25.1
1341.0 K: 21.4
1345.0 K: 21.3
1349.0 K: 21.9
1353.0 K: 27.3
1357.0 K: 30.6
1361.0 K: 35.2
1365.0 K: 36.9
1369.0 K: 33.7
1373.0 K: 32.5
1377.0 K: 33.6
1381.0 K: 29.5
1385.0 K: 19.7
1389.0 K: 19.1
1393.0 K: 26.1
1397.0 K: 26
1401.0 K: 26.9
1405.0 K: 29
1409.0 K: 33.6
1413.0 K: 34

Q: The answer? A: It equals 36.9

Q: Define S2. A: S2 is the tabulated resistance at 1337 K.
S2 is 25.1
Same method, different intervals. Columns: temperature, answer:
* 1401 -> 26.9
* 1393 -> 26.1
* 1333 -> 27.1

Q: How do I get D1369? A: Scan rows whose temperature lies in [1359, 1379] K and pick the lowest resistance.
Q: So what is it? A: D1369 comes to 32.5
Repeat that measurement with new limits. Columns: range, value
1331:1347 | 21.3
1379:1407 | 19.1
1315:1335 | 27.1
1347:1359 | 21.9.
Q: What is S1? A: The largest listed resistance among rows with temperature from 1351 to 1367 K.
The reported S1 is 36.9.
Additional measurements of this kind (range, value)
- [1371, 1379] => 33.6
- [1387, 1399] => 26.1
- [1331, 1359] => 30.6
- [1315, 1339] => 37.6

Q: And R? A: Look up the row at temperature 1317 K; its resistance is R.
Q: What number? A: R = 35.3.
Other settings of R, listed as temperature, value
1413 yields 34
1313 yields 35.6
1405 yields 29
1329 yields 31.8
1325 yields 33.3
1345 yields 21.3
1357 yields 30.6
